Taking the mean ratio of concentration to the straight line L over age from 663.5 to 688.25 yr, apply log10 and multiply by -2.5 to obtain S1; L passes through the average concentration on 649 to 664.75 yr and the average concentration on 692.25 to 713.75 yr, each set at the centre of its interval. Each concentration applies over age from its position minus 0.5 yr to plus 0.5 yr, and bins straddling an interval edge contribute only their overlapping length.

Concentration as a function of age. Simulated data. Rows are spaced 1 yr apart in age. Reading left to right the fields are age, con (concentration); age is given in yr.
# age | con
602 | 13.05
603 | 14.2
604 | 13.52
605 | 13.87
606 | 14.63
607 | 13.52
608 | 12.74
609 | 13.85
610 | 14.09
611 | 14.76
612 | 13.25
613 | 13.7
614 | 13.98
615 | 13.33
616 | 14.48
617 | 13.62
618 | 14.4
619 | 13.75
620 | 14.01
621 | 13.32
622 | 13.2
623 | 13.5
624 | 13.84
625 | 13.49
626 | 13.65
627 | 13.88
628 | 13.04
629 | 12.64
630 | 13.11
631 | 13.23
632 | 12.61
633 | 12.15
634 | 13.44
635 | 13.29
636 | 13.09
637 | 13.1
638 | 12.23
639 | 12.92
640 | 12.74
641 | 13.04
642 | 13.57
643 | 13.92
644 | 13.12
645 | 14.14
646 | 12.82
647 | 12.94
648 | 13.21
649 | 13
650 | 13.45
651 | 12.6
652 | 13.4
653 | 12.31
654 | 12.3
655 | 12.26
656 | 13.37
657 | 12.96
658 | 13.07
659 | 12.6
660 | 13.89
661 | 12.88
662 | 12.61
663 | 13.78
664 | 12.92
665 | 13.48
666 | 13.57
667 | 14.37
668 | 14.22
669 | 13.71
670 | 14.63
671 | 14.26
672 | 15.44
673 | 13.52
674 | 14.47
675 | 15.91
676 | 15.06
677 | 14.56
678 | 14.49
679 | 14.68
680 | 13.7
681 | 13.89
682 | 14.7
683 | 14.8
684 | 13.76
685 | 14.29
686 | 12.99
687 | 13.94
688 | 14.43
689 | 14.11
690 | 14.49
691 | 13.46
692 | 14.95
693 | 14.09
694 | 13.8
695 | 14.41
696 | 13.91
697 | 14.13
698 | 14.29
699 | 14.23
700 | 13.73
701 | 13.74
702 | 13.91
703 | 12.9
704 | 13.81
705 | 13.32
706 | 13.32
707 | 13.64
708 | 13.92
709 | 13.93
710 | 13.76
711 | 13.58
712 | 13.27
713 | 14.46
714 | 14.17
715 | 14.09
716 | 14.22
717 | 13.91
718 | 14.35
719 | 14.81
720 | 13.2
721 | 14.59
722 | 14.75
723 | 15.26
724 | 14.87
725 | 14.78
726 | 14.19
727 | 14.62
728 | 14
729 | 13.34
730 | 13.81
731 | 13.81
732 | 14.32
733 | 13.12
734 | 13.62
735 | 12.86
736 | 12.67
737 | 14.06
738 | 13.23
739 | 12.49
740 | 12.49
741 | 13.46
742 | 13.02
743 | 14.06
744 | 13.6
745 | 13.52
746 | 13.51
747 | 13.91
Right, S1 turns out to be -0.07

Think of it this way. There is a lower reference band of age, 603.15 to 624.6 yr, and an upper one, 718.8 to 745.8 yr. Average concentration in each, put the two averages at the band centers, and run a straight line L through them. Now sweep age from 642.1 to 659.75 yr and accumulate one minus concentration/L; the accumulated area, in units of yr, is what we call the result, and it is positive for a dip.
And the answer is 0.9 yr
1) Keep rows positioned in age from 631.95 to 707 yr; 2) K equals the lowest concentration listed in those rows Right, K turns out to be 12.15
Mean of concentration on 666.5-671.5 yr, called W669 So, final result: 14.2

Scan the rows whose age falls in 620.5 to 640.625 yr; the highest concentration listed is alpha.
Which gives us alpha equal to 13.88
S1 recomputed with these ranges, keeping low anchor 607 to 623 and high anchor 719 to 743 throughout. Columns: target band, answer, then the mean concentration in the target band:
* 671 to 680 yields -0.069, 14.7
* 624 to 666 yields 0.054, 13.1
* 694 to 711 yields -0.002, 13.8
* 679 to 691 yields -0.025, 14.1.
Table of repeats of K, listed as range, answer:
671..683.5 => 13.52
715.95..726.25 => 13.2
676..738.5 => 12.67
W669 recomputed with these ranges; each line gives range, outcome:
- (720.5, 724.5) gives 14.9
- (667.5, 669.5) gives 14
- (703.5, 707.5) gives 13.5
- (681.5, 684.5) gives 14.4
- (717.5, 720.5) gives 14.1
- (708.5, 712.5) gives 13.6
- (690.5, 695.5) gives 14.1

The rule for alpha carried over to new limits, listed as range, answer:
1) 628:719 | 15.91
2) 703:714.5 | 14.46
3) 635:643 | 13.92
